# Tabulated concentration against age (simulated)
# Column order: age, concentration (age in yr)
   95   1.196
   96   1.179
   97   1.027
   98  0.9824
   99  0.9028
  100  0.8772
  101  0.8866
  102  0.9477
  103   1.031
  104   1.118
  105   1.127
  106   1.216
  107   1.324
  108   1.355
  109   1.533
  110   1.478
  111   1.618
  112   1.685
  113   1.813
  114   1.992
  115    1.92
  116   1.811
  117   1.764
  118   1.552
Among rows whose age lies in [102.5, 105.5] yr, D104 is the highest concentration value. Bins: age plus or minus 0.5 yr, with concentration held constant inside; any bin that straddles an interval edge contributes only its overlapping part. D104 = 1.127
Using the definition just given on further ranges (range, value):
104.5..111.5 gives 1.618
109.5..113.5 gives 1.813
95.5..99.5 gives 1.179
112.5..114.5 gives 1.992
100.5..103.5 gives 1.031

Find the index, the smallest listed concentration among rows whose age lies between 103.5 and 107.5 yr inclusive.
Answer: 1.118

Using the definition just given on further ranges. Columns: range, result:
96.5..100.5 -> 0.8772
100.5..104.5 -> 0.8866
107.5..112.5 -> 1.355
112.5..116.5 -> 1.811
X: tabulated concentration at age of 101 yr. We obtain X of 0.8866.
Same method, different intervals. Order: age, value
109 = 1.533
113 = 1.813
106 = 1.216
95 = 1.196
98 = 0.9824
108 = 1.355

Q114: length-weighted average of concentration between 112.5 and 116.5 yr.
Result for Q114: 1.88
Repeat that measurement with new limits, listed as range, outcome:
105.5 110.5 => 1.38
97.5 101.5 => 0.912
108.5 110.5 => 1.51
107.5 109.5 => 1.44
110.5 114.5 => 1.78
